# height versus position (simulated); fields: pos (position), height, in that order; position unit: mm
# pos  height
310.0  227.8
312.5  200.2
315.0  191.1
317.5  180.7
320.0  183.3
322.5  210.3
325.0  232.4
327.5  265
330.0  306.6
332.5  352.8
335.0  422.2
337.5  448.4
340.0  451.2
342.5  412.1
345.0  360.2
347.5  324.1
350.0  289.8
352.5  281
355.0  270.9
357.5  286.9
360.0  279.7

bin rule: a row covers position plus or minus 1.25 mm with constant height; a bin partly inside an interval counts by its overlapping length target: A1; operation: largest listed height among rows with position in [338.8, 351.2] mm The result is 451.2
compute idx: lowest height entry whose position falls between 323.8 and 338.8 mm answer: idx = 232.4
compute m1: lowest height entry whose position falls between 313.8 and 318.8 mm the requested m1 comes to 180.7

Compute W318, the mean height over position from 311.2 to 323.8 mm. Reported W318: 193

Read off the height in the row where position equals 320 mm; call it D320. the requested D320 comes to 183.3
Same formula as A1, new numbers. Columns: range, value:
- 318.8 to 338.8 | 448.4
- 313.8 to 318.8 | 191.1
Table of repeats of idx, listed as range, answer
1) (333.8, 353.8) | 281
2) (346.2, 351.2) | 289.8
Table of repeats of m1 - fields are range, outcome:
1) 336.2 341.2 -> 448.4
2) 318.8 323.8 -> 183.3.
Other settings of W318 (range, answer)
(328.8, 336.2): 360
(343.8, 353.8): 313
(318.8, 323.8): 197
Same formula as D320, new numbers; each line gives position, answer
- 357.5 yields 286.9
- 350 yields 289.8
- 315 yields 191.1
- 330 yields 306.6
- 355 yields 270.9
